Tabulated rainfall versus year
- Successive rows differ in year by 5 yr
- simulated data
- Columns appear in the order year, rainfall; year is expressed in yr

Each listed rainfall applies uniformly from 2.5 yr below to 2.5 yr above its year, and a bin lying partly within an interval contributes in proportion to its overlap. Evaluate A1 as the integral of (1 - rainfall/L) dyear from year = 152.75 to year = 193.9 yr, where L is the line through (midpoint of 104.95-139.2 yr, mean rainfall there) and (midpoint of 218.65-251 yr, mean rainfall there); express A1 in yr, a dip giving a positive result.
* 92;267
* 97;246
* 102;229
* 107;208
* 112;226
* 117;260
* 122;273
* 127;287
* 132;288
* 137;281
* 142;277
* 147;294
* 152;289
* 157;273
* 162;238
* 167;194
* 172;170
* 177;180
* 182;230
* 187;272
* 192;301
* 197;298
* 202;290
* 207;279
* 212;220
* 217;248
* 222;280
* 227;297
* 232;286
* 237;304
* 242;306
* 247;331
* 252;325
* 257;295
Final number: 6.7 yr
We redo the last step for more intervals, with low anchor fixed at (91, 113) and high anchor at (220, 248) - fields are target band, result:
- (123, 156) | -4.26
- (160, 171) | 2.34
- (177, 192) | 1.51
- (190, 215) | 0.60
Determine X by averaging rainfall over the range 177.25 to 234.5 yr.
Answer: 269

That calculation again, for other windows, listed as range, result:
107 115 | 222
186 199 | 292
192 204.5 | 295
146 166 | 266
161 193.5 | 224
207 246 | 279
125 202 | 259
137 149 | 284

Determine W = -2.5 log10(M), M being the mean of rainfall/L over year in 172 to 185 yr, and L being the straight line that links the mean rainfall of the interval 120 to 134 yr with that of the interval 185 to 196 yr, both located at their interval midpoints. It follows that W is 0.39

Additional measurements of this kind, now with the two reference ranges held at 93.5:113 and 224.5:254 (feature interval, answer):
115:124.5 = -0.120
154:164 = 0.014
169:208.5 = 0.117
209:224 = 0.182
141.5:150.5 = -0.135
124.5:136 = -0.170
